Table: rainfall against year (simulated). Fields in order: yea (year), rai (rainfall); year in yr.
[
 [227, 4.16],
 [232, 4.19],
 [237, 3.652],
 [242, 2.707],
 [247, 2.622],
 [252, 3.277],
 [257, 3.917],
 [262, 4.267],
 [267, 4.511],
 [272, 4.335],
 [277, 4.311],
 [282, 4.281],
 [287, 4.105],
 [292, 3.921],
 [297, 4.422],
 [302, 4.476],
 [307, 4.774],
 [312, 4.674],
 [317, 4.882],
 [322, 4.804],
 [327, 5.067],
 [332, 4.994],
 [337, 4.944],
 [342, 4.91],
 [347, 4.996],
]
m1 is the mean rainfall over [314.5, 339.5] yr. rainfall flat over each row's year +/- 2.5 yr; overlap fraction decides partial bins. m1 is 4.94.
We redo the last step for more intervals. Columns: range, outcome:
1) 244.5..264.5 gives 3.52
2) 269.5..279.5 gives 4.32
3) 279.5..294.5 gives 4.1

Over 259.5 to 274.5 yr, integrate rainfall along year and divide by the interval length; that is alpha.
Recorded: 4.37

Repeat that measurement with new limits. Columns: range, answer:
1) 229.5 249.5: 3.29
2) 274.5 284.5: 4.3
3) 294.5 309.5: 4.56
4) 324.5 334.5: 5.03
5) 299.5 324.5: 4.72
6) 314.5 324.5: 4.84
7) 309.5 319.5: 4.78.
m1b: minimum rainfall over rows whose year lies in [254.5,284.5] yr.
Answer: 3.917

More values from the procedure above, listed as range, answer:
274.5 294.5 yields 3.921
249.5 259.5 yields 3.277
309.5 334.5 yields 4.674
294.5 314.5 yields 4.422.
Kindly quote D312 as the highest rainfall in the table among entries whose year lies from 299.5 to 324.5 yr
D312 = 4.882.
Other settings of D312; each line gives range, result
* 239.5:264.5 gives 4.267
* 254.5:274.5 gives 4.511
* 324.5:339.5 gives 5.067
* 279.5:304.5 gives 4.476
